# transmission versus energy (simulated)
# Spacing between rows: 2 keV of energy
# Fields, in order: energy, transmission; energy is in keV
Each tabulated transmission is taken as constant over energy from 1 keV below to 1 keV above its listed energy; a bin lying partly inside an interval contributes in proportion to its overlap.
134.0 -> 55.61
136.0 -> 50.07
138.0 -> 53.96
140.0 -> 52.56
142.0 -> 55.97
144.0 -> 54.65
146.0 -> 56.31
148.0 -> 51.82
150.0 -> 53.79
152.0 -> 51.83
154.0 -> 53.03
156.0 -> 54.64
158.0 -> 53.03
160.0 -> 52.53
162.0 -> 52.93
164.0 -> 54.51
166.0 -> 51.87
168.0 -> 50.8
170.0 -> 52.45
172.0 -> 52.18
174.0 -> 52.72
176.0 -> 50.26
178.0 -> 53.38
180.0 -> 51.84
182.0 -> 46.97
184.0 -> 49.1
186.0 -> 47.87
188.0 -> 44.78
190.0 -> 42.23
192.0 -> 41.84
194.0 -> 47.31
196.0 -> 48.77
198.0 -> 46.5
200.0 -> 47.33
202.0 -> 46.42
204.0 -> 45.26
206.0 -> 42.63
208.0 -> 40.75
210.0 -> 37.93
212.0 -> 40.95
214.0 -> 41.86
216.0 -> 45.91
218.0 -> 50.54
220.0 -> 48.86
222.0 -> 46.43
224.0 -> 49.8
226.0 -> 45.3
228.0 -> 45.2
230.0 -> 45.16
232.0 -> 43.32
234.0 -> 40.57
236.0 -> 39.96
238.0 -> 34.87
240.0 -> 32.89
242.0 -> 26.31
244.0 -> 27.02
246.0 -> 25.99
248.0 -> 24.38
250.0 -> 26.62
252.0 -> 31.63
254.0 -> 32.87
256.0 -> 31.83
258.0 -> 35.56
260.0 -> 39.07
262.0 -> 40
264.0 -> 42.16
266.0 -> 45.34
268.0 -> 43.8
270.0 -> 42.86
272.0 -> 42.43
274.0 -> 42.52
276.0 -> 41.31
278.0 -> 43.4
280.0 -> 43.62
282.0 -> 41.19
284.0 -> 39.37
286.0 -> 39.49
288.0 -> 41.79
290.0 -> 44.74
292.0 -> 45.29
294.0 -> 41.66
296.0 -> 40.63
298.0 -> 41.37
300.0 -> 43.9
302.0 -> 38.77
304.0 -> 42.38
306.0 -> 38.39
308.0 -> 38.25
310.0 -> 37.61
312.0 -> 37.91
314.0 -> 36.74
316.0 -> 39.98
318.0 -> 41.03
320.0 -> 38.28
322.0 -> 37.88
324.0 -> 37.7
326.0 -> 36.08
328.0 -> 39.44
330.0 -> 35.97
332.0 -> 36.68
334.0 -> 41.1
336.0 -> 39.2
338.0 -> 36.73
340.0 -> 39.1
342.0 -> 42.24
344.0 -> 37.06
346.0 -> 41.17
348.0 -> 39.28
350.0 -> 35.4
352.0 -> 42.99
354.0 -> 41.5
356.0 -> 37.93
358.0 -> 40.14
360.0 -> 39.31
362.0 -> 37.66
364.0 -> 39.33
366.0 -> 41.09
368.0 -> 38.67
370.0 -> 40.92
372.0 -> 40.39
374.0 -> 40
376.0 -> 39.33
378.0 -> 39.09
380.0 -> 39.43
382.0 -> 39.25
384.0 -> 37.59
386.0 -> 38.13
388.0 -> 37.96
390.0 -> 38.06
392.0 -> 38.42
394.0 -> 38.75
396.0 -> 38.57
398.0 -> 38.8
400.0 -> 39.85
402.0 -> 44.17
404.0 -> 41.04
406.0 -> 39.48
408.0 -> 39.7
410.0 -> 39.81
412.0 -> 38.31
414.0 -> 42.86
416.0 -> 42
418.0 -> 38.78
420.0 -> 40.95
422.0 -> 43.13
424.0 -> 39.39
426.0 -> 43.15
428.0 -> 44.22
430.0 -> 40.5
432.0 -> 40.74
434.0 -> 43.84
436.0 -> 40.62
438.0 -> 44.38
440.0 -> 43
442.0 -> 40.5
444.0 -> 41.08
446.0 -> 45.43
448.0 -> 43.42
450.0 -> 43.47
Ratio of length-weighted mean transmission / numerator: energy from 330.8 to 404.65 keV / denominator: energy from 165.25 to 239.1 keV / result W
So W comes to 0.9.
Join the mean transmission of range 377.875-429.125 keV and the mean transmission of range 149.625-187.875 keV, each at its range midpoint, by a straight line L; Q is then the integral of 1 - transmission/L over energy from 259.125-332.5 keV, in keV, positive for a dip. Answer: 7.9 keV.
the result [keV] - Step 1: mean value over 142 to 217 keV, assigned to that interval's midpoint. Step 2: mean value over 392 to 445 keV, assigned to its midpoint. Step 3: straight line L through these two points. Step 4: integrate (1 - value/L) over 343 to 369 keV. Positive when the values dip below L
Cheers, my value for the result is 2.3 keV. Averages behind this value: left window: 49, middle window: 39.3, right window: 41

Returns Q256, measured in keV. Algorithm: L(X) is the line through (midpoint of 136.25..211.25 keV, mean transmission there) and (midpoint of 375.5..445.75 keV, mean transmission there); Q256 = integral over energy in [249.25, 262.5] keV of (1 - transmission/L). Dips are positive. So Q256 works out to 3.6 keV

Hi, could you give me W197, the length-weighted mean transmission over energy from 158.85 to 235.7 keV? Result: 47.2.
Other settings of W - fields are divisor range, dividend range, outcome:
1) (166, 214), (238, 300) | 0.81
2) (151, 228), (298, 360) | 0.81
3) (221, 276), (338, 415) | 1.04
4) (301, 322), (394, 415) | 1.03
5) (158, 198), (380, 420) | 0.80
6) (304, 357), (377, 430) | 1.03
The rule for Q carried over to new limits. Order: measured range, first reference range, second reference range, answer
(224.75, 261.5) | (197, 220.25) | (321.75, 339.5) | 6.51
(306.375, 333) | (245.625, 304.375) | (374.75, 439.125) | 1.12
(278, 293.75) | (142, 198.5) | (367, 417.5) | 0.96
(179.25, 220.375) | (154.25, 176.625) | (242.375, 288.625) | 1.67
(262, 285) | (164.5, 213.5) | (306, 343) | -0.38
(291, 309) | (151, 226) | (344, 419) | 0.86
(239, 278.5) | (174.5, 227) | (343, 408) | 7.28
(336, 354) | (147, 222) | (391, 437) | 1.55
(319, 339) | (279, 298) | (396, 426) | 1.73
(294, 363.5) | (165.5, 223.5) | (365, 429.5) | 5.35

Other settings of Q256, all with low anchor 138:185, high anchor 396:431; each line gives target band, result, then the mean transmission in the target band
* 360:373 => 1.0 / 39.6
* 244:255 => 4.6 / 28.2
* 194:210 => 1.8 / 45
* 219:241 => 2.9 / 42.9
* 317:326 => 1.3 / 38.4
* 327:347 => 2.5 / 38.9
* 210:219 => 1.1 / 44.1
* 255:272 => 2.7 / 40.2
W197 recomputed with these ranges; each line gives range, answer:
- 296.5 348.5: 39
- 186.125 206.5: 45.5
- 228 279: 37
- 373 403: 39.2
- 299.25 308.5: 40.4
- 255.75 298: 41.5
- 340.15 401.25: 39.3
